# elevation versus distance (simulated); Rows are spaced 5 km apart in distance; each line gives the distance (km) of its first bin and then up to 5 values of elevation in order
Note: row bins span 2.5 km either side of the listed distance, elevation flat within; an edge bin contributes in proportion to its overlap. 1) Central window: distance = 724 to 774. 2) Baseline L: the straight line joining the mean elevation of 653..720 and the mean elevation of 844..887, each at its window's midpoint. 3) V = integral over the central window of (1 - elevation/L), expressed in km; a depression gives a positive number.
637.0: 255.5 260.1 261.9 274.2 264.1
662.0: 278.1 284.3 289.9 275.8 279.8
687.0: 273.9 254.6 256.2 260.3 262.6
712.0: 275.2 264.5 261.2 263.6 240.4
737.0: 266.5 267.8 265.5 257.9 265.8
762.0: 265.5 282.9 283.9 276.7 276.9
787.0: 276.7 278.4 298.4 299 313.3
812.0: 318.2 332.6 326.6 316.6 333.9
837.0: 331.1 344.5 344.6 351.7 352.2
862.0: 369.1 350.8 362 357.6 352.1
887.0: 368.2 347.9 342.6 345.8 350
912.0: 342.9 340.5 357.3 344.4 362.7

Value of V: 5.8 km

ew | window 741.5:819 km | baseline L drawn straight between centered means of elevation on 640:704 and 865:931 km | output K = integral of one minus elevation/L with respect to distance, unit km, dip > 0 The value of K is 6.09 km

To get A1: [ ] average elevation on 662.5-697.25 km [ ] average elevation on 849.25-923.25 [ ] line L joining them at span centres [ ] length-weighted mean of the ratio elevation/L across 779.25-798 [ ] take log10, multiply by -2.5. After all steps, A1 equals 0.13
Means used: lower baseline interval 275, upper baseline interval 353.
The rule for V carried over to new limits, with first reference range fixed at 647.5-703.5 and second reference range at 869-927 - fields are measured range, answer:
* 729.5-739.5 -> 1.3 km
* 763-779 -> 1.4 km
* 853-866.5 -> -0.8 km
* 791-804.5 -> 0.9 km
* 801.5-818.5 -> 0.2 km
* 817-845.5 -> -0.3 km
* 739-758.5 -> 2.2 km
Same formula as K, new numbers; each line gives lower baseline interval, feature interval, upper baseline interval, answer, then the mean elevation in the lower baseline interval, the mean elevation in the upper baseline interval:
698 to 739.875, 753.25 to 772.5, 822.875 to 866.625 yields 1.2 km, 262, 343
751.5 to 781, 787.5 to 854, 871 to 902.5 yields -2.3 km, 273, 354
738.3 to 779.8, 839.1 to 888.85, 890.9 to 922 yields -4.7 km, 271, 346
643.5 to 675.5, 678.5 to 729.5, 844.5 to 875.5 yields 4.7 km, 275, 355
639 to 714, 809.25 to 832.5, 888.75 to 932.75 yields -0.5 km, 270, 348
